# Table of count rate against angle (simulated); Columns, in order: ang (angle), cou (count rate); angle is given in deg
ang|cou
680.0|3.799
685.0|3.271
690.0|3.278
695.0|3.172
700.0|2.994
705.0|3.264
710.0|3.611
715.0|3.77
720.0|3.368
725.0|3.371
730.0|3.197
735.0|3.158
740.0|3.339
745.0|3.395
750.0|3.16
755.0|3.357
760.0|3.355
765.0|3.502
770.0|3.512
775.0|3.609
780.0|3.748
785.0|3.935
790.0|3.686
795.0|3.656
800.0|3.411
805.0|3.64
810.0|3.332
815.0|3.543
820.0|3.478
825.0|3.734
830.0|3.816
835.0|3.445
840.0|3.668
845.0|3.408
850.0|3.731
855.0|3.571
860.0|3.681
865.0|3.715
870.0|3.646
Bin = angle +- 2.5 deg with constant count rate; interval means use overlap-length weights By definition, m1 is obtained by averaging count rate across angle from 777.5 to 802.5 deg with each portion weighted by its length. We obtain 3.69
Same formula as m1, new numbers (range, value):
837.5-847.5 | 3.54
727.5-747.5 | 3.27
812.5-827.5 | 3.59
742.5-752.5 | 3.28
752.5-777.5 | 3.47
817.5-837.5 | 3.62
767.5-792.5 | 3.7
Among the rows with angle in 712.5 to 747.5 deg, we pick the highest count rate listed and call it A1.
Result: 3.77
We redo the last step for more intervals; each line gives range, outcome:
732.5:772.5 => 3.512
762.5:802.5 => 3.935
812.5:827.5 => 3.734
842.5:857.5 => 3.731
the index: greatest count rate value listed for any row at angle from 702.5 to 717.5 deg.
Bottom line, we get 3.77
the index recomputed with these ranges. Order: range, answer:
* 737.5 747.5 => 3.395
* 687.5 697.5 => 3.278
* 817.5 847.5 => 3.816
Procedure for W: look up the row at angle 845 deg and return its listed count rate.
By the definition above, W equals 3.408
